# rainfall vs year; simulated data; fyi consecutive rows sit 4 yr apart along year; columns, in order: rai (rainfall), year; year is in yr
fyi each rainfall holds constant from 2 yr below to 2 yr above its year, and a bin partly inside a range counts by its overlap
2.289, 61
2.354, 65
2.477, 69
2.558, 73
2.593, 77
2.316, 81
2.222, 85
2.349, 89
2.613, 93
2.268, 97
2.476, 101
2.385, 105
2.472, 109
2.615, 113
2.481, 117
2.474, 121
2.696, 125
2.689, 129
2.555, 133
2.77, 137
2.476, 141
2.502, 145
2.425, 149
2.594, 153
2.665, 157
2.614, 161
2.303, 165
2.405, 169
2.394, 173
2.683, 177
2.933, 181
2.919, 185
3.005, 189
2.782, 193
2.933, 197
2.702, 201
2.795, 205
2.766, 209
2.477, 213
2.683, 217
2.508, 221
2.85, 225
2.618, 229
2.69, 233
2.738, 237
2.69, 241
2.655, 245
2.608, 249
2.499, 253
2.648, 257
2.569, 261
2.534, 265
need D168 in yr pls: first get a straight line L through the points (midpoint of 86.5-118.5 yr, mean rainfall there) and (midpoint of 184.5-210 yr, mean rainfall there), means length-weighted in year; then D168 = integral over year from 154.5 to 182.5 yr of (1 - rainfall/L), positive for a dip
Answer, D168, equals 1.6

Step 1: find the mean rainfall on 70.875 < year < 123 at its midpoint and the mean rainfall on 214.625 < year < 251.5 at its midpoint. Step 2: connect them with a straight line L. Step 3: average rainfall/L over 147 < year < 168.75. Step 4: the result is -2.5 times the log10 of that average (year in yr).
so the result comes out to 0.01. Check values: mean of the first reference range 2.45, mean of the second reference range 2.67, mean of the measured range 2.51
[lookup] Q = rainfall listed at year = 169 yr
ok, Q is 2.405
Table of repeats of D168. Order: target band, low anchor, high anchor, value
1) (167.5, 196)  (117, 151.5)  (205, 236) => -1.31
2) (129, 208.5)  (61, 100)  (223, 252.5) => -2.90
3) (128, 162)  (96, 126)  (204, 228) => -0.53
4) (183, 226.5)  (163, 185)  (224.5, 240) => -1.95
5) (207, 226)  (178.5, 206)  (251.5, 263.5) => 0.76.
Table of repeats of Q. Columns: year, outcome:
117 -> 2.481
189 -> 3.005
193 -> 2.782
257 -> 2.648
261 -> 2.569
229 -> 2.618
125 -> 2.696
